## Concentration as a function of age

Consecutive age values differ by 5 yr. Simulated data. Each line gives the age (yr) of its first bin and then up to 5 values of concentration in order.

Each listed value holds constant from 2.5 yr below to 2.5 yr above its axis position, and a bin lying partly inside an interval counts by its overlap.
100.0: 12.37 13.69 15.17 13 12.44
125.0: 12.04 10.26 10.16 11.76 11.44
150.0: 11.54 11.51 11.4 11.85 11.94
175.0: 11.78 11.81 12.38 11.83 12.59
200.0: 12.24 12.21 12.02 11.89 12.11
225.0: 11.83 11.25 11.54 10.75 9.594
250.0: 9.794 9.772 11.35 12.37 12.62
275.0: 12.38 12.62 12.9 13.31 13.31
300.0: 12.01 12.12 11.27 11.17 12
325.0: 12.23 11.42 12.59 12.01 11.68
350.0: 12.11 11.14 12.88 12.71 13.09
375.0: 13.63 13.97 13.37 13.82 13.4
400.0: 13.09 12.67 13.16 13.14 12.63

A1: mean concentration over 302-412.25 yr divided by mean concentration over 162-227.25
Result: 1.0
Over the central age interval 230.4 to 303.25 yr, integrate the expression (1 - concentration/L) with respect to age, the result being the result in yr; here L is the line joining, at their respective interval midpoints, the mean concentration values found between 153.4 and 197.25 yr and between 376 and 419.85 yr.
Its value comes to 4.4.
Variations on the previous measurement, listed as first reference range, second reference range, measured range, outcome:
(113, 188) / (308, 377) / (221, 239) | 0.52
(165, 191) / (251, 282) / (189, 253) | 1.93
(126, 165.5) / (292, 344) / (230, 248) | 1.49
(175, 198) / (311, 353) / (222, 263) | 4.26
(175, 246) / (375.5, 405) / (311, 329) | 1.51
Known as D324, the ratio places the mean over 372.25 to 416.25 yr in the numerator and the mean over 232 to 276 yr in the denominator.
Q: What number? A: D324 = 1.2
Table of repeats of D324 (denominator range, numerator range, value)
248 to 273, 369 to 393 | 1.21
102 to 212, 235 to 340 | 0.98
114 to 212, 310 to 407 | 1.06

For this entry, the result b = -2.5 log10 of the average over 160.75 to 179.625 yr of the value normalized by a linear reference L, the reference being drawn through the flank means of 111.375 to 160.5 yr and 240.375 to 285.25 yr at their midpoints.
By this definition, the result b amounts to -0.02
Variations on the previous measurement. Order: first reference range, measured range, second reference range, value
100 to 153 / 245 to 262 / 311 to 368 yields 0.18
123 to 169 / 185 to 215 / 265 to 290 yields -0.03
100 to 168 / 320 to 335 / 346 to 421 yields 0.07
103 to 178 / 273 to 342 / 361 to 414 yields 0.05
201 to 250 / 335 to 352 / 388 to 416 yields 0.05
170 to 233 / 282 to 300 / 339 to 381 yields -0.06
